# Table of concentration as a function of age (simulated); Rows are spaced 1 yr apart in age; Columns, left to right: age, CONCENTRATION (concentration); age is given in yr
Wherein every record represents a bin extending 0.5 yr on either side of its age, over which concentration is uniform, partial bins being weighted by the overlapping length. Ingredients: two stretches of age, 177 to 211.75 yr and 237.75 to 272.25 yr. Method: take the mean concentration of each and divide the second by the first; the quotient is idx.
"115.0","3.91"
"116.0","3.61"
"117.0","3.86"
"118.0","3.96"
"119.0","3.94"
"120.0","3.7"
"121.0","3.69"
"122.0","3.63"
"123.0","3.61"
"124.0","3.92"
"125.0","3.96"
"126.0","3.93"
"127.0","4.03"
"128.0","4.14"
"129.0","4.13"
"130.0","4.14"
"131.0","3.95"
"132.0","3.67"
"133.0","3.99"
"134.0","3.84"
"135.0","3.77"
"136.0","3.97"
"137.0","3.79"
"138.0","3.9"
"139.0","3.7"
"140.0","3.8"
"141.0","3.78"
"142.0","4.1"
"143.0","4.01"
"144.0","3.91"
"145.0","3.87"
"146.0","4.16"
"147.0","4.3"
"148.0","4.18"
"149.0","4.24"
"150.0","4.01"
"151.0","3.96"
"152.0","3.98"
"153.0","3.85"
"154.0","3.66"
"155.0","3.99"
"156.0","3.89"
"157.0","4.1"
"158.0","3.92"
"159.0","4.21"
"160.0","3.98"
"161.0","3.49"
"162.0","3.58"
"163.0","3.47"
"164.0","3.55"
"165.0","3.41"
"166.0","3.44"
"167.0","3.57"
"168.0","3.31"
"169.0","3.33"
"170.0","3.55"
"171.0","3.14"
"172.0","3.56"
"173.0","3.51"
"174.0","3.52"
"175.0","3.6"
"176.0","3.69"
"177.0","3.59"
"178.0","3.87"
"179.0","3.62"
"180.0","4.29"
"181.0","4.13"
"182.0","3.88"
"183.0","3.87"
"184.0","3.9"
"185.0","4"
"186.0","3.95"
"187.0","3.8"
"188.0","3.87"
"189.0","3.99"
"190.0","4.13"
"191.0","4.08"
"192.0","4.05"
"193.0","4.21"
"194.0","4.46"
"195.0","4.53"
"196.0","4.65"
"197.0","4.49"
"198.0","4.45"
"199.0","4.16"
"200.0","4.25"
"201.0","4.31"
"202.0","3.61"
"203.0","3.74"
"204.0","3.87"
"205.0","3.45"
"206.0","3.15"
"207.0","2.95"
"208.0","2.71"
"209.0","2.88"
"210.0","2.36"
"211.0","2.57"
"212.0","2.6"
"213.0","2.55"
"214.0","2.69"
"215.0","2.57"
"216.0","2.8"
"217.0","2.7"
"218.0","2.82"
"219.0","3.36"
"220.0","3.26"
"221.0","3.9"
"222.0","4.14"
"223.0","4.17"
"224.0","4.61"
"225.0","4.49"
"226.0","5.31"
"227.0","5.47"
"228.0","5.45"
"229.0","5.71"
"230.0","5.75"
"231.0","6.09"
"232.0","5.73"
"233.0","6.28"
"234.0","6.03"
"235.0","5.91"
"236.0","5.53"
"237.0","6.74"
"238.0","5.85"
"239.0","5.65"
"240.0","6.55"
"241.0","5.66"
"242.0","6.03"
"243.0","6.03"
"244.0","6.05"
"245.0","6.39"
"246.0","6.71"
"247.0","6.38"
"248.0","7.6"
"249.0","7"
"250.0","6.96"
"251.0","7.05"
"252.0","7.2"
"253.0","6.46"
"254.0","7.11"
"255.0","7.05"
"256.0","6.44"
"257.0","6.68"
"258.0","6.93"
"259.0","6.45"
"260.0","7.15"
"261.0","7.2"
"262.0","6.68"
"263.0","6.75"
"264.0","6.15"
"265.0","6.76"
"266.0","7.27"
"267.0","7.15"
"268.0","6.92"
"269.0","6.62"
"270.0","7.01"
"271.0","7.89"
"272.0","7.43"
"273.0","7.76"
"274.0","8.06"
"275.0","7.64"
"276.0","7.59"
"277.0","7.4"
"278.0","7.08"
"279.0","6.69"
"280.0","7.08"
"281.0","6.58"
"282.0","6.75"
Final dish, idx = 1.76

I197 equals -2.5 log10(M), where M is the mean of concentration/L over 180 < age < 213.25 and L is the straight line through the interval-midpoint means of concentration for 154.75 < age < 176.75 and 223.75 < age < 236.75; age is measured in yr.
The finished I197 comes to 0.200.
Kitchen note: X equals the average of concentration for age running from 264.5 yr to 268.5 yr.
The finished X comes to 7.03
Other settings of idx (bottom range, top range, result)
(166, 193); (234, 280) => 1.80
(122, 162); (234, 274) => 1.70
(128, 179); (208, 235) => 1.08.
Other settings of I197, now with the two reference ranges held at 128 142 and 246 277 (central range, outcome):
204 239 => 0.41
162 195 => 0.30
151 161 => 0.13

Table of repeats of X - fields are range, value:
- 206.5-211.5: 2.69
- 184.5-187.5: 3.92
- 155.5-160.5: 4.02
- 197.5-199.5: 4.3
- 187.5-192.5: 4.02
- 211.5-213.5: 2.58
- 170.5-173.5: 3.4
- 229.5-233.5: 5.96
